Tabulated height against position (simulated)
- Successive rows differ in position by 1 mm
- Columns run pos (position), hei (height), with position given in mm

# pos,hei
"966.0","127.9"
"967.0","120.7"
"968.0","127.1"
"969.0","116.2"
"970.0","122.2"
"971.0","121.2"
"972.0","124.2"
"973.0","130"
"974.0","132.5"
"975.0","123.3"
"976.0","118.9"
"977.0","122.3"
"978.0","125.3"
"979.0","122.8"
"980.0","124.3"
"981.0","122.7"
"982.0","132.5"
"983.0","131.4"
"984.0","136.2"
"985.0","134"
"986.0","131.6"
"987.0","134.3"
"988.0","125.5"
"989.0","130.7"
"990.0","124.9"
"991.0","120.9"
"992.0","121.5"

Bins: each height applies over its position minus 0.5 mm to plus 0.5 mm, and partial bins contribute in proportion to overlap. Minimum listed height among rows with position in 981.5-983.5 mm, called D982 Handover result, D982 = 131.4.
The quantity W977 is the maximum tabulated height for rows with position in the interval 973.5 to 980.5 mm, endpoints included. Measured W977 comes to 132.5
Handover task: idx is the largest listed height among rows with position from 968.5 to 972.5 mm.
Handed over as 124.2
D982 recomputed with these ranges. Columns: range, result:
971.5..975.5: 123.3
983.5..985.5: 134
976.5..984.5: 122.3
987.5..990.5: 124.9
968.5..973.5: 116.2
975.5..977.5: 118.9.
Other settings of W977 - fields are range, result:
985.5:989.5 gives 134.3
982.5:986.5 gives 136.2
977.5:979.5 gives 125.3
